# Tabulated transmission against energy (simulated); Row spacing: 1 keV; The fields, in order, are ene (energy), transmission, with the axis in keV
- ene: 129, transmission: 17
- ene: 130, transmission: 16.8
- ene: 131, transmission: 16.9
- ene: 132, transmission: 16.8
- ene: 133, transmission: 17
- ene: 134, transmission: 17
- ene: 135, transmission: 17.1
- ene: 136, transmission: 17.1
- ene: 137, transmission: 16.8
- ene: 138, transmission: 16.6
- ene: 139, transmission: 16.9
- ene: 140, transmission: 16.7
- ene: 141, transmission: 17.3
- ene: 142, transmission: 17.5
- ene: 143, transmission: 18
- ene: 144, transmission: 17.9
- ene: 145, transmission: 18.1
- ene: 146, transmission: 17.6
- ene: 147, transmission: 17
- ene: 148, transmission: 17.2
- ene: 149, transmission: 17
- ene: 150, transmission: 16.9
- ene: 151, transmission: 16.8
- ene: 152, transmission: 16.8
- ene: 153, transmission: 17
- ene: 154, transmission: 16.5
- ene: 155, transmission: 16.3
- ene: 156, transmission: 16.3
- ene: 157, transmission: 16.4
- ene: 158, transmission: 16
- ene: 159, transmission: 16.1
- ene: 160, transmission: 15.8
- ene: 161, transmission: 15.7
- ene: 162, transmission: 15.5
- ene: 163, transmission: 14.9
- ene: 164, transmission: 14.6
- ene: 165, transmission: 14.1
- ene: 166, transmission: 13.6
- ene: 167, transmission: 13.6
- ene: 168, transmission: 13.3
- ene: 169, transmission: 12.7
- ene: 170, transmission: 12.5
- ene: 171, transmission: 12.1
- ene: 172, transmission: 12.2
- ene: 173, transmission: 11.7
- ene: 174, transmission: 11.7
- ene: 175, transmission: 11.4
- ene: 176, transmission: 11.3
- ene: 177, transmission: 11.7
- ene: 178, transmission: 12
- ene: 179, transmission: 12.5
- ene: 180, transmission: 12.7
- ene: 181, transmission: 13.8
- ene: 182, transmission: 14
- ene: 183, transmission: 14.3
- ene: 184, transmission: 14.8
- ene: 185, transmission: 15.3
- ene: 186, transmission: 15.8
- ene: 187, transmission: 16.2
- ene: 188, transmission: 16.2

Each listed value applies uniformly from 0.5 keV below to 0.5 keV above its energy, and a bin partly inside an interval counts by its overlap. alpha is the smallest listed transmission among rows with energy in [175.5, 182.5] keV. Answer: 11.3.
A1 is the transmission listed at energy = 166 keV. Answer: 13.6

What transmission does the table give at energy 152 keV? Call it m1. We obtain 16.8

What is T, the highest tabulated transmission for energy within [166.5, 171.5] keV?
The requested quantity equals 13.6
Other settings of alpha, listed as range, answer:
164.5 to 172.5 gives 12.1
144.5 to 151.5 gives 16.8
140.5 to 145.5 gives 17.3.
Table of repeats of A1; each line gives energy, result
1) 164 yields 14.6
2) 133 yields 17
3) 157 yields 16.4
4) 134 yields 17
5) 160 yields 15.8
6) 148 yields 17.2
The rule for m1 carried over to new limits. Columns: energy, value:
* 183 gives 14.3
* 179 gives 12.5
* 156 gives 16.3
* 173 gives 11.7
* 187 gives 16.2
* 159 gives 16.1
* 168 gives 13.3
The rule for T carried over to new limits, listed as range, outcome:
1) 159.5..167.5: 15.8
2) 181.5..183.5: 14.3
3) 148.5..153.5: 17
